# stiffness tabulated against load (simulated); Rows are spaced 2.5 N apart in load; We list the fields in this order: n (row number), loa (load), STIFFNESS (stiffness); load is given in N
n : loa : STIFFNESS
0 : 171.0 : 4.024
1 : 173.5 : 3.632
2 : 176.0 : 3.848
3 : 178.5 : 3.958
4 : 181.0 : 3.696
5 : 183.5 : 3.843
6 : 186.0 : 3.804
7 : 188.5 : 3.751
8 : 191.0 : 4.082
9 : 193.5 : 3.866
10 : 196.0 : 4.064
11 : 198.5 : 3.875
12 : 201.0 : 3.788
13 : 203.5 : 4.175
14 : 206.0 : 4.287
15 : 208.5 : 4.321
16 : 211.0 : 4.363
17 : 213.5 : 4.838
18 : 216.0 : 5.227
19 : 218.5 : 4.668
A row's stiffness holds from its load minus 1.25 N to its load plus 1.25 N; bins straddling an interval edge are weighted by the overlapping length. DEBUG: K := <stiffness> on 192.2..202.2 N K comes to 3.9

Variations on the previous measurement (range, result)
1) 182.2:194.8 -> 3.87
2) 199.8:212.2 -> 4.19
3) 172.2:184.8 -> 3.8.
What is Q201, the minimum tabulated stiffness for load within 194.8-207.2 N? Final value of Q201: 3.788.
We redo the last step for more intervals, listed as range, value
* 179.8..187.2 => 3.696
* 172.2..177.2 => 3.632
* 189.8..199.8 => 3.866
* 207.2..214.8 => 4.321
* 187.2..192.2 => 3.751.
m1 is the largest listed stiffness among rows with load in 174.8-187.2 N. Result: 3.958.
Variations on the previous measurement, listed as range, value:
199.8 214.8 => 4.838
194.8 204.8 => 4.175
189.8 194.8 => 4.082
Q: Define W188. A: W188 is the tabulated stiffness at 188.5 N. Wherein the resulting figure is 3.751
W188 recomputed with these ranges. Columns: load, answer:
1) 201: 3.788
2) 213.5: 4.838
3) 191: 4.082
